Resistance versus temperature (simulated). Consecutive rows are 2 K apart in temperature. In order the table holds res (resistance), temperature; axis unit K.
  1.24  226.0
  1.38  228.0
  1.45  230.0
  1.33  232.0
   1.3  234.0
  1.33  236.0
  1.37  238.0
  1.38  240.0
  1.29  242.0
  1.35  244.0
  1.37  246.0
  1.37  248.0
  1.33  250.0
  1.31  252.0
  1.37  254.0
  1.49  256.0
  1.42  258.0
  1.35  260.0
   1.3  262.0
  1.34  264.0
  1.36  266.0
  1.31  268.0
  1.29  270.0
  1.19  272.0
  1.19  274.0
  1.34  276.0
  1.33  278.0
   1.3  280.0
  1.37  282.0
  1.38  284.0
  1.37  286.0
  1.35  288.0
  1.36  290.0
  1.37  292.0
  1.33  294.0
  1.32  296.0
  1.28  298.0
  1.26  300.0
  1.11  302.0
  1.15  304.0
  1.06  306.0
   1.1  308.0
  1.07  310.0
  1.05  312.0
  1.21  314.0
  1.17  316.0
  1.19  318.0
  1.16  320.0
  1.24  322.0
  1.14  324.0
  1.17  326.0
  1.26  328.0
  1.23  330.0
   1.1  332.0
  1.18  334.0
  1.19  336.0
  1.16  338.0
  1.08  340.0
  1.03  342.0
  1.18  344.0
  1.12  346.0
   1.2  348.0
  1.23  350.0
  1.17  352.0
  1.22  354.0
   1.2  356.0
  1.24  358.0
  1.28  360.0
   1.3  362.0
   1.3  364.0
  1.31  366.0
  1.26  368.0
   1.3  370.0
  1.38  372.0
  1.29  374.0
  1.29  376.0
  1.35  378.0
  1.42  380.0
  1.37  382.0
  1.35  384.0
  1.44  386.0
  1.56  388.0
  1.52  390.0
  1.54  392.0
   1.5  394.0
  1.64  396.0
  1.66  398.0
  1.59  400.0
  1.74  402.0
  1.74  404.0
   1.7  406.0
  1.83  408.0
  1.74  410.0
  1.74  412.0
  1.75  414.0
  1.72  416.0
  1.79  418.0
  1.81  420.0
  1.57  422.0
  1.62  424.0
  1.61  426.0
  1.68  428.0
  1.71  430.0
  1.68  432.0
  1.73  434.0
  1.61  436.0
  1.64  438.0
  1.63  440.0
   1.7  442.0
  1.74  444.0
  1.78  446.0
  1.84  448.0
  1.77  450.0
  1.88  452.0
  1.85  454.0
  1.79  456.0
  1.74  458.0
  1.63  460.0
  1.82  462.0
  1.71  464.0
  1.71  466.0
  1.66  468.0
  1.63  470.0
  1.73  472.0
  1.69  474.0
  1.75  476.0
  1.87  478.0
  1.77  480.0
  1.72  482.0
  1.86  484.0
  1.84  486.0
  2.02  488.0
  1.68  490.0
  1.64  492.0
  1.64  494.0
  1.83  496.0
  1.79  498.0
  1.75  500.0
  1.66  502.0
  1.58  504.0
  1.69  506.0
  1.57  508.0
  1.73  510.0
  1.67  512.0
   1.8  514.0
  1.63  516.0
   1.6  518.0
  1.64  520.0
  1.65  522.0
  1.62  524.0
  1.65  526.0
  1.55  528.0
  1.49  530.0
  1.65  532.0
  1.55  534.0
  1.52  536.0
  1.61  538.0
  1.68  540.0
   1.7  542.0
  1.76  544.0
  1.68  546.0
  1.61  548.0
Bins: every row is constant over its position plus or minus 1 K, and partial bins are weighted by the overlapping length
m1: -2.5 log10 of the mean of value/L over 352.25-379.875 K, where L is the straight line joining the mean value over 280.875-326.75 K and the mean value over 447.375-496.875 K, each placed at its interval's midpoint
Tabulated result 0.11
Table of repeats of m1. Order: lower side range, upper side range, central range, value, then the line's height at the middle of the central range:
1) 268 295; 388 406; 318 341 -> 0.224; 1.44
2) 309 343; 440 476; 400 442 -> -0.083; 1.58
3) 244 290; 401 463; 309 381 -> 0.248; 1.52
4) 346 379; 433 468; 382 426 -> -0.104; 1.49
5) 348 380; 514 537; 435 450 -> -0.189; 1.44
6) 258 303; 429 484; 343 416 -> 0.089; 1.55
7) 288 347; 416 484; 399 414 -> -0.119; 1.55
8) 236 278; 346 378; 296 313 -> 0.140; 1.3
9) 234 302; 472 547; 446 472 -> -0.089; 1.62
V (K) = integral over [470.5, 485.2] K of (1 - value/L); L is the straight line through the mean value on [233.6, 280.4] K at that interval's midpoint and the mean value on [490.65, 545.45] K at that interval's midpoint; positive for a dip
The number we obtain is -1.5 K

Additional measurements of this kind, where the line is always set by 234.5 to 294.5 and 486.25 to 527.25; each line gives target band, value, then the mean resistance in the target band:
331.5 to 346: 3.2 K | 1.13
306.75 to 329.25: 4.1 K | 1.16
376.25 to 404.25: 0.1 K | 1.52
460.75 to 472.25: -0.5 K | 1.71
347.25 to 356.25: 1.6 K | 1.2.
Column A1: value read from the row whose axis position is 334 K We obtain 1.18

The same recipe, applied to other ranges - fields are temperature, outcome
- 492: 1.64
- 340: 1.08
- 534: 1.55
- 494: 1.64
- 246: 1.37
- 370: 1.3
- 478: 1.87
